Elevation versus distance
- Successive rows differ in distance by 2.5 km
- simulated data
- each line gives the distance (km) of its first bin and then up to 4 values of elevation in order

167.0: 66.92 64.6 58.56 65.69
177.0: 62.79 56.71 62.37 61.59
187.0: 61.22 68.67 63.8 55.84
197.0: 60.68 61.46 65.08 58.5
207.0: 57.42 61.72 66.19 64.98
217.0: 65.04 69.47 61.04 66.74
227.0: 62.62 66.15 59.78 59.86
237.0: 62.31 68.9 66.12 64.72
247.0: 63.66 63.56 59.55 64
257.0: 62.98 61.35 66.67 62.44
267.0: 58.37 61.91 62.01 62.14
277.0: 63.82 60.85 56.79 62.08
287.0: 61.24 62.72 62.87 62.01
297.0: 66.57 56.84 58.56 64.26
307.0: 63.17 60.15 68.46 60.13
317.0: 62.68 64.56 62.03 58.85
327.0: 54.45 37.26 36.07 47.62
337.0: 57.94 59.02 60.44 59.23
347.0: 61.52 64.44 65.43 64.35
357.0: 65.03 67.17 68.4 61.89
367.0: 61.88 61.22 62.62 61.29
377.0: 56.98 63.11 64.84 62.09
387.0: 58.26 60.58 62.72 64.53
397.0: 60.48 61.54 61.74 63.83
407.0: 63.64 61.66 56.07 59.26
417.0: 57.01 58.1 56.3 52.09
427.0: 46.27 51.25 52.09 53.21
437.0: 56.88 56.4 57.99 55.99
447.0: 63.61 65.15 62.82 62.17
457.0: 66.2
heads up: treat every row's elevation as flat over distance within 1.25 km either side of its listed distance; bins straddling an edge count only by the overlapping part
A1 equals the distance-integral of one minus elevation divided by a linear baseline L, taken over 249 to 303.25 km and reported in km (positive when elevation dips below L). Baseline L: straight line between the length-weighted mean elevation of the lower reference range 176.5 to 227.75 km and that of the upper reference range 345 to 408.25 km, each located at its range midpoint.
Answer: 0.8 km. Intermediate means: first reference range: 62.6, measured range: 61.8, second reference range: 62.7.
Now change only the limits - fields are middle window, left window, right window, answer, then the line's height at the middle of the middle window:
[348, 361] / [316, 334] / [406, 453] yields -2.6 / 54.4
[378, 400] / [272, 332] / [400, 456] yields -1.3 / 58.6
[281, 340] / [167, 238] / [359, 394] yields 3.6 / 62.4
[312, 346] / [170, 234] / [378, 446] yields 2.4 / 60.1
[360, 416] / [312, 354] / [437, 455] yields -2.9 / 58.8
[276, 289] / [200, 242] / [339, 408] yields 0.4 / 63.1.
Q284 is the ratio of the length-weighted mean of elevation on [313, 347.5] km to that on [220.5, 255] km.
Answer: 0.88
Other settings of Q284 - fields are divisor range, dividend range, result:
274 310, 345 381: 1.03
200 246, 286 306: 0.97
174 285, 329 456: 0.94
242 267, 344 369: 1.01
